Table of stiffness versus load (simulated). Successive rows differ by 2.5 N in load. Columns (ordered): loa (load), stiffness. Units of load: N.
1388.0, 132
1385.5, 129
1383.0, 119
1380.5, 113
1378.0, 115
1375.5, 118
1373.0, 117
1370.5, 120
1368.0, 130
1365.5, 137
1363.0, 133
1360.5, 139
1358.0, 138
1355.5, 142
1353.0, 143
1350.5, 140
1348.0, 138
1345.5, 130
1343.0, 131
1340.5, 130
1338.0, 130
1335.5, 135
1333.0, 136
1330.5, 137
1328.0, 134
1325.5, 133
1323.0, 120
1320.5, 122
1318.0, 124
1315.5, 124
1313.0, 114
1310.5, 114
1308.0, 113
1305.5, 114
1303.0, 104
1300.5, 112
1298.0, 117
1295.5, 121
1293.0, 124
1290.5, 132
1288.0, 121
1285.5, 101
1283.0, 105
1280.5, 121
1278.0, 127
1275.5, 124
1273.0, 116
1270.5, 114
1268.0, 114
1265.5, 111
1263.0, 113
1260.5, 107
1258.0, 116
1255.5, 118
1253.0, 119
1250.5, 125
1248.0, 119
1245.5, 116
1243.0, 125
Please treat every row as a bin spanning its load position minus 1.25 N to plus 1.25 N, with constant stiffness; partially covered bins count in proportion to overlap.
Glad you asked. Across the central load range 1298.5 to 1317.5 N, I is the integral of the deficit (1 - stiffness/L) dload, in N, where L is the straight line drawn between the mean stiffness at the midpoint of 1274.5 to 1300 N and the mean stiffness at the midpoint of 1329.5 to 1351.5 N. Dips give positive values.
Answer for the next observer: 1.6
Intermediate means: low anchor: 119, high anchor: 134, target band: 114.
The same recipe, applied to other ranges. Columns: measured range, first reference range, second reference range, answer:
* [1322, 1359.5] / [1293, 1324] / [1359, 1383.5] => -4.3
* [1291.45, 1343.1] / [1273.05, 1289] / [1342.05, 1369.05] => 1.3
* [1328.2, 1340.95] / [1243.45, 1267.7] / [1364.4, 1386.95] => -1.5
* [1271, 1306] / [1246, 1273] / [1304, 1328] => 0.3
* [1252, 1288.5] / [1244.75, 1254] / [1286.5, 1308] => 1.2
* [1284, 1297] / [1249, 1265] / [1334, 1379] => 0.2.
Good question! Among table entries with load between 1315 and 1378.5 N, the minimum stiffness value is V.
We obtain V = 115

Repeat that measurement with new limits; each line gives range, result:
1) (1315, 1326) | 120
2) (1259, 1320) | 101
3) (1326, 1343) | 130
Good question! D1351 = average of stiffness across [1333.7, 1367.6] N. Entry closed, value 136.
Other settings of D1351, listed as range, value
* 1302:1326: 118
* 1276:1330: 119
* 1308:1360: 130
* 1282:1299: 117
